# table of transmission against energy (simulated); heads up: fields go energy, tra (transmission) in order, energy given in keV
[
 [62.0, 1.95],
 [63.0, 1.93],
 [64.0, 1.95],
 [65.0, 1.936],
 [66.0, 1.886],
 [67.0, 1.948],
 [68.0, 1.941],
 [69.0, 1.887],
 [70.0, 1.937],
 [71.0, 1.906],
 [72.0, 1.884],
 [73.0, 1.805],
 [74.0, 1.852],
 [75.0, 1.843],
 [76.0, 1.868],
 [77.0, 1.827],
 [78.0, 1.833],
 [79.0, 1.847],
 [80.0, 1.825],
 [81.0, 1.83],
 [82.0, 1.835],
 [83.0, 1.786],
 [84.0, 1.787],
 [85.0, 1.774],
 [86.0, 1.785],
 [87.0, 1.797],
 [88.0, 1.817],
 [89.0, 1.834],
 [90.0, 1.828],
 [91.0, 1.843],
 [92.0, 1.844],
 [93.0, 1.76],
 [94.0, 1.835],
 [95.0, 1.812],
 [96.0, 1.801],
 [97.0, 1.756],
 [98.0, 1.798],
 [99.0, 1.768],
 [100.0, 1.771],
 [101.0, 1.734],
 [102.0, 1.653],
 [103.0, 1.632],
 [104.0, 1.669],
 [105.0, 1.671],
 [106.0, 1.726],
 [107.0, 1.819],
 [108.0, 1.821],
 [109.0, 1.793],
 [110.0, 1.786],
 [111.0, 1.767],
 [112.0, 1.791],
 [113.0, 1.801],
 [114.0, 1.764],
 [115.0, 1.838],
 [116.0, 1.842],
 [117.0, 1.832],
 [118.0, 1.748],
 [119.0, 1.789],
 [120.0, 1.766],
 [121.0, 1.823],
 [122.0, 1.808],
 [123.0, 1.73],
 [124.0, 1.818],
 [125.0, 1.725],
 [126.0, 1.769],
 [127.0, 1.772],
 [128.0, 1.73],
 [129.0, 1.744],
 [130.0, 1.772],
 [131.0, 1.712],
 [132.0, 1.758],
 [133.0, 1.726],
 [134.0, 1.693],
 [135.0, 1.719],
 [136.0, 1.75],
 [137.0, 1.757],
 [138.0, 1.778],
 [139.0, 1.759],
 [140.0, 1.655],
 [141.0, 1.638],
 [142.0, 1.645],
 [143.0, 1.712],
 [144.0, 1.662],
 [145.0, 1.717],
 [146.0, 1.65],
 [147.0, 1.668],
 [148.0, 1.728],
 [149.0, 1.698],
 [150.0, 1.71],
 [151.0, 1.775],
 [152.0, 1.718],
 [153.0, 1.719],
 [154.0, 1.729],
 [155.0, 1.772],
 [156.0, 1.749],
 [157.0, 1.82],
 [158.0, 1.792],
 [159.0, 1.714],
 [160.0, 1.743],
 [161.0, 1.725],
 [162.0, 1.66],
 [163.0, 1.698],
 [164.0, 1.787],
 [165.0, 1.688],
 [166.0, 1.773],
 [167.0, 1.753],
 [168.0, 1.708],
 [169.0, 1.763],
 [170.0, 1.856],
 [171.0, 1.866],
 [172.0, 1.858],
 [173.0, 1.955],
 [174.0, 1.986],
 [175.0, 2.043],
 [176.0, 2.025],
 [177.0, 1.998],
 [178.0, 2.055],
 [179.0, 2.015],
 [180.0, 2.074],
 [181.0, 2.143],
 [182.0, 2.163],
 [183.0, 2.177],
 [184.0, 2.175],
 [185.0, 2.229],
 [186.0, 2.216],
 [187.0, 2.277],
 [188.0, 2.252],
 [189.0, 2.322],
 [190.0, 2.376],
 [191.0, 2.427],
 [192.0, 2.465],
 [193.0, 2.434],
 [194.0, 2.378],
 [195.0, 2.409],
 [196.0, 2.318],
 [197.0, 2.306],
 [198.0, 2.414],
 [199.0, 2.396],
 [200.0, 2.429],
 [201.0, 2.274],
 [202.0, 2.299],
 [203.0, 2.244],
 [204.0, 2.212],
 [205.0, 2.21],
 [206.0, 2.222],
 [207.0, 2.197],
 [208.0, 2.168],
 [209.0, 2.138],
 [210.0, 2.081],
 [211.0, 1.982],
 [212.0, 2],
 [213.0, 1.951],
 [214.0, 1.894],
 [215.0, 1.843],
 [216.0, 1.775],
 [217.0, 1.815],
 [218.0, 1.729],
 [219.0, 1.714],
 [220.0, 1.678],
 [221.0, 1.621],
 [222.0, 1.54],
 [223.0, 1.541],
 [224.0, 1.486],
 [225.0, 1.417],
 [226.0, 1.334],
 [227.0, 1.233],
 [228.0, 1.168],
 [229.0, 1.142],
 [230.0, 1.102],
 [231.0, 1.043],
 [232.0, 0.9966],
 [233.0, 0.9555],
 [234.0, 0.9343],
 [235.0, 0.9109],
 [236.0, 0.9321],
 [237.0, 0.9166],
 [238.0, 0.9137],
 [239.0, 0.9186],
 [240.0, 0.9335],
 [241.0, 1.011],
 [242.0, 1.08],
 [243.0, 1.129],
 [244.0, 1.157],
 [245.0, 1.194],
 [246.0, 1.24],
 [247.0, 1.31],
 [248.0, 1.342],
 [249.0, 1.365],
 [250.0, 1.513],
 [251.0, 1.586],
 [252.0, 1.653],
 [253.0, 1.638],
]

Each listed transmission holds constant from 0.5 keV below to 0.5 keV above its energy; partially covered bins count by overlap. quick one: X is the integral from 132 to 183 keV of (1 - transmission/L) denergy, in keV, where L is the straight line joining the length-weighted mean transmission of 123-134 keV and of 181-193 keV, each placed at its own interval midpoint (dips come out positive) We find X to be 5.4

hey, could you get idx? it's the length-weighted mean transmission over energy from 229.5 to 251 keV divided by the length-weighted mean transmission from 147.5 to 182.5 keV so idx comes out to 0.6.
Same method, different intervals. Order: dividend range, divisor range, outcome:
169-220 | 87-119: 1.20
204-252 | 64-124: 0.81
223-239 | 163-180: 0.59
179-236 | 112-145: 1.09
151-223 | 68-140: 1.12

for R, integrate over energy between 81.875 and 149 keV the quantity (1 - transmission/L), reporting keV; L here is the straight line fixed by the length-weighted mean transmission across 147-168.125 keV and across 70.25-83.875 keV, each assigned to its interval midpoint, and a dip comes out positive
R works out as 1.2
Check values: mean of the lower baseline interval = 1.84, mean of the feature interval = 1.76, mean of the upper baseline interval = 1.74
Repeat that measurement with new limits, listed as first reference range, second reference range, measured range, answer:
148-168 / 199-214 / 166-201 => -3.2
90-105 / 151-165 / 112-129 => -0.3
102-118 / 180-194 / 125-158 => 4.1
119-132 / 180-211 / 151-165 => 1.8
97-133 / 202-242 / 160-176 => -1.6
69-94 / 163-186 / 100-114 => 0.9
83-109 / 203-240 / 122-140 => -0.4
